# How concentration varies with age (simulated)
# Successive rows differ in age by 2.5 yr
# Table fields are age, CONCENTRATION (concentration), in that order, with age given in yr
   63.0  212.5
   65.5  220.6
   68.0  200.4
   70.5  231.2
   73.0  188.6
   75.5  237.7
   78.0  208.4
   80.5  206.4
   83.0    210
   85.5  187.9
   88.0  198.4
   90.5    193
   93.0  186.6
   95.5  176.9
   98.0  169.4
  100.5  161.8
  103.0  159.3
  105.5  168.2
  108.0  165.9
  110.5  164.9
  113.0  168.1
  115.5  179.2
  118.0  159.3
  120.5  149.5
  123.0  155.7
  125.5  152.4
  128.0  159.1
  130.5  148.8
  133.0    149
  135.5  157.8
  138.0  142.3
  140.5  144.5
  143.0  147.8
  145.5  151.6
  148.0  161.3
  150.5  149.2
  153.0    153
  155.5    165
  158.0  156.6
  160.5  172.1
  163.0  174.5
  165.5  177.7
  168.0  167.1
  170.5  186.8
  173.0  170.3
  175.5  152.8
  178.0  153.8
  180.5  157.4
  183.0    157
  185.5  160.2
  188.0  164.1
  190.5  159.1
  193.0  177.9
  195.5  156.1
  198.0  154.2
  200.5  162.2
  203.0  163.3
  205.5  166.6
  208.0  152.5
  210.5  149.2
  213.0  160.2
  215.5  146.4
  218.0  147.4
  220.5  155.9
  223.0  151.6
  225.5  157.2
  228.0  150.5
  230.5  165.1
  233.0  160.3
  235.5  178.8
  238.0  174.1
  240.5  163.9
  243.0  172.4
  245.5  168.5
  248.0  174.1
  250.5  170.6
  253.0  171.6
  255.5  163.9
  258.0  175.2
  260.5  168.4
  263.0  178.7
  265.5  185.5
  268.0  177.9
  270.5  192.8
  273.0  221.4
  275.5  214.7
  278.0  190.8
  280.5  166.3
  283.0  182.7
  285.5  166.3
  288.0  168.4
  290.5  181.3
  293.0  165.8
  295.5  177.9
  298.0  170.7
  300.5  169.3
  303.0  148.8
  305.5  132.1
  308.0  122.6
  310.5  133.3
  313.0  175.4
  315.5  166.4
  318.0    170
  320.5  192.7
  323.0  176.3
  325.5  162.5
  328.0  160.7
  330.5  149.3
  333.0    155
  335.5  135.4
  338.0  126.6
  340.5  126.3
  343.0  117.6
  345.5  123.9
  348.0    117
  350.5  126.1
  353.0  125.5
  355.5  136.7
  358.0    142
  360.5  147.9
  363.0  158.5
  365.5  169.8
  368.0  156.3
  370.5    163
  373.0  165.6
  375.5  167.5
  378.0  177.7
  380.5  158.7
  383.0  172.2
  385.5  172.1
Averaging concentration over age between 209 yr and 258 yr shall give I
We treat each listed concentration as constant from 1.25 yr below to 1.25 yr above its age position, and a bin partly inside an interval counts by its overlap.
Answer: 162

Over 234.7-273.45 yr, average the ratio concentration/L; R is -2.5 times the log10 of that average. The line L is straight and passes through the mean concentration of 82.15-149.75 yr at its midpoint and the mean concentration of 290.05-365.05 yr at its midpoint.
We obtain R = -0.14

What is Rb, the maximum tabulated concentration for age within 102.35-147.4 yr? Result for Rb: 179.2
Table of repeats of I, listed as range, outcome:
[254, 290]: 182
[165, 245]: 162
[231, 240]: 170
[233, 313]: 172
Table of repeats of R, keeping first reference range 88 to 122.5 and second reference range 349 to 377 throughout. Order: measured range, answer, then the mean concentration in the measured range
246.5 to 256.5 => -0.07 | 170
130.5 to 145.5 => 0.13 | 149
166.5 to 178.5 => -0.01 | 167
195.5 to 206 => 0.02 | 161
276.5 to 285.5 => -0.14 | 179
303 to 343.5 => 0.02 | 151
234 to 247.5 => -0.08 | 171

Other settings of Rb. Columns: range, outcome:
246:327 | 221.4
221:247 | 178.8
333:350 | 155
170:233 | 186.8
